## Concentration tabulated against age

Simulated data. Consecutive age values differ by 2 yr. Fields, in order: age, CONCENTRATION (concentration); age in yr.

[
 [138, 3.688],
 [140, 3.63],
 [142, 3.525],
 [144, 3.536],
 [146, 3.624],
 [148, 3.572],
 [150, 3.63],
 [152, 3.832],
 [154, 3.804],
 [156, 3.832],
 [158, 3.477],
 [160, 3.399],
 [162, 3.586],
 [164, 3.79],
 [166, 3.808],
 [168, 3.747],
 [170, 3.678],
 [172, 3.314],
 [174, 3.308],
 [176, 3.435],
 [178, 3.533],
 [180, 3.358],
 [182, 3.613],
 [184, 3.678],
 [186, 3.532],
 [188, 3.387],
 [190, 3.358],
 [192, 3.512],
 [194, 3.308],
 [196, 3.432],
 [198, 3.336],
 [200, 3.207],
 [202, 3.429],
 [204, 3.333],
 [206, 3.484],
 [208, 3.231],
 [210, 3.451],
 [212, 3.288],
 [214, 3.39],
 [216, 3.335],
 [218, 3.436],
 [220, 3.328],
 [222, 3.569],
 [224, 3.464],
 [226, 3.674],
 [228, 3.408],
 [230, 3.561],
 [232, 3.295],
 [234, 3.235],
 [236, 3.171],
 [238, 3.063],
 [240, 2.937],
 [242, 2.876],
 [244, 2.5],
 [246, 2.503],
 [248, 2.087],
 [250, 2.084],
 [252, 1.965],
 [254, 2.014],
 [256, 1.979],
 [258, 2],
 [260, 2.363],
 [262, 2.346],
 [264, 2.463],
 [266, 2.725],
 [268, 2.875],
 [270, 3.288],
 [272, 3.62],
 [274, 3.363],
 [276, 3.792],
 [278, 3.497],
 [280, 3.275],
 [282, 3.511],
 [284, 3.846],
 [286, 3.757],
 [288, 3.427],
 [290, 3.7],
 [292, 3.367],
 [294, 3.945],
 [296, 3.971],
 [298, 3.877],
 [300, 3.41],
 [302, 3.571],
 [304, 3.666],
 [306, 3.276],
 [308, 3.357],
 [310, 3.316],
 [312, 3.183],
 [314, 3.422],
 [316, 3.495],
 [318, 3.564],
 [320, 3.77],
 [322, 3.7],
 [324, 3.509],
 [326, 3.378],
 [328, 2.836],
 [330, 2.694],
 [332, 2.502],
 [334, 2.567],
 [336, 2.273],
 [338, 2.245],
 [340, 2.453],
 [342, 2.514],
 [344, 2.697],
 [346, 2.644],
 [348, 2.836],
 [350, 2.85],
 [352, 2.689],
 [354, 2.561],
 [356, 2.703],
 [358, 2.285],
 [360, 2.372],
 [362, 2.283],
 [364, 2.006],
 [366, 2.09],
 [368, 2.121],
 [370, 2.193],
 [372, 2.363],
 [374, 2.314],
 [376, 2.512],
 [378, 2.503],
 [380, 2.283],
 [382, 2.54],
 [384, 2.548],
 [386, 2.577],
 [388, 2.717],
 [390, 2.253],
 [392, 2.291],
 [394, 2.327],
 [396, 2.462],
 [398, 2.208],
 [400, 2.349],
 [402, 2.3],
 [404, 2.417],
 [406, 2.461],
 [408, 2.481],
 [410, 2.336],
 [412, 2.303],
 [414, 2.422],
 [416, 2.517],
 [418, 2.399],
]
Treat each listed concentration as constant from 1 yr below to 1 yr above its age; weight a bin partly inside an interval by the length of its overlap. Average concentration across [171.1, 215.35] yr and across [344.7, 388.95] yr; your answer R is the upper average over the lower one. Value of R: 0.72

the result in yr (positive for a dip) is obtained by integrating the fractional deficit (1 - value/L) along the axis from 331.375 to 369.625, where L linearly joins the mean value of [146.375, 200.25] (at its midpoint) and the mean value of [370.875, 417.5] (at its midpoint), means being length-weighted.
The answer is 2.7 yr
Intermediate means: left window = 3.54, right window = 2.41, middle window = 2.45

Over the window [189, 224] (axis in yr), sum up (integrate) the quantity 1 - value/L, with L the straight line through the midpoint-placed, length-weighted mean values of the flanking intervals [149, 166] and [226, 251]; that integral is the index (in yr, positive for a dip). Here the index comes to -1.8 yr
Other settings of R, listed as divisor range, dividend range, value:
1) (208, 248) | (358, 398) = 0.73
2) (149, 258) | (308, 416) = 0.80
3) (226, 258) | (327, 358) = 0.95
